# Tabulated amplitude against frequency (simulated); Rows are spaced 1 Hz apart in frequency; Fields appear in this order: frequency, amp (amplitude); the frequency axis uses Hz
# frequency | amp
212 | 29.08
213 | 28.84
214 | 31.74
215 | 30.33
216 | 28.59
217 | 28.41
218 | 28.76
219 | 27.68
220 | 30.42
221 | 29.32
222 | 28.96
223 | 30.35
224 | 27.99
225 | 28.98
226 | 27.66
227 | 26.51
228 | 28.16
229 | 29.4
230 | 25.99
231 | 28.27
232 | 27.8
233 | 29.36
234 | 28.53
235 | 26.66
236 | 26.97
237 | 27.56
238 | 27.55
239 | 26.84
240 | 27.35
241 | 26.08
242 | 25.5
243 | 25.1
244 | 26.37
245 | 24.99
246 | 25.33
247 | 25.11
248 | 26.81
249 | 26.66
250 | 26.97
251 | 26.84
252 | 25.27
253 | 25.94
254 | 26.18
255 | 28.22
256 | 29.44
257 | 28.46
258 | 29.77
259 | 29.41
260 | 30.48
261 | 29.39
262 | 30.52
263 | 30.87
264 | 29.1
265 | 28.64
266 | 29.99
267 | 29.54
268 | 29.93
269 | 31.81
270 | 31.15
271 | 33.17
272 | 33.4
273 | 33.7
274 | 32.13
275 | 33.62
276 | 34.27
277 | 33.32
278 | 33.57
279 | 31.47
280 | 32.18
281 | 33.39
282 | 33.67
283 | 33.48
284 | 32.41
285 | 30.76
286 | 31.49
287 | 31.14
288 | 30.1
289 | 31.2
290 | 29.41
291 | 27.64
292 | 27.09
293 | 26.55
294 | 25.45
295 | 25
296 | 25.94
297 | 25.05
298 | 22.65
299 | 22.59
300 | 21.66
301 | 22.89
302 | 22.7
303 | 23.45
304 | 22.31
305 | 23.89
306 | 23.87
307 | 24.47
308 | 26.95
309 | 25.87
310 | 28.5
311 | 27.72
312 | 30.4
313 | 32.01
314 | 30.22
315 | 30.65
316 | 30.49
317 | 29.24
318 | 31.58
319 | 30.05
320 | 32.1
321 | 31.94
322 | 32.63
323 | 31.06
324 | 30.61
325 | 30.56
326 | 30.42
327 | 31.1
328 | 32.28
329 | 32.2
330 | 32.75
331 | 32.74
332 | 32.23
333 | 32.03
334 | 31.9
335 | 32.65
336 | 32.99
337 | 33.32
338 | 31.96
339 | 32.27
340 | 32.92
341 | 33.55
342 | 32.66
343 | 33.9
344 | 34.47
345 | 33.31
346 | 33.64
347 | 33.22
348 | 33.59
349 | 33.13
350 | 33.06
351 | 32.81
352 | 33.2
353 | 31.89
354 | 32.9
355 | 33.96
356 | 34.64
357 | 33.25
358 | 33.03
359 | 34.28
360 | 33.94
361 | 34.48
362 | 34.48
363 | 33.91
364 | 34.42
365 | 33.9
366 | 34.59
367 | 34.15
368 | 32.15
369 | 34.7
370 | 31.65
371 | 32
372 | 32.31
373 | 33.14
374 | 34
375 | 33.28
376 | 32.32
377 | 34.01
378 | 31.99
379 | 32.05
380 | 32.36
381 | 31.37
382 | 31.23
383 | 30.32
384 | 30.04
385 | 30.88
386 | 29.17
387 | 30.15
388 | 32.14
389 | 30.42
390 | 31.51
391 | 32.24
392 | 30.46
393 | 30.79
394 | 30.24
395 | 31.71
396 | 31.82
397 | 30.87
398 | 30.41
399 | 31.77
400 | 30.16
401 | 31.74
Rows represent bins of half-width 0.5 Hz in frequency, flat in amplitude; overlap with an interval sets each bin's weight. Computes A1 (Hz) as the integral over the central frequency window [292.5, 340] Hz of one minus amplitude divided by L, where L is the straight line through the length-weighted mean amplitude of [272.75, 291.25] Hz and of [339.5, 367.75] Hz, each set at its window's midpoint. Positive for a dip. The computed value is 5.8 Hz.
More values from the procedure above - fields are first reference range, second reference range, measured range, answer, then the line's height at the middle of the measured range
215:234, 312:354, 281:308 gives 3.43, 30.9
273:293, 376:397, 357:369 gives -0.99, 31.3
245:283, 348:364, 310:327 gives 0.75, 32.1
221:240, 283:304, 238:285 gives -3.64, 27.4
